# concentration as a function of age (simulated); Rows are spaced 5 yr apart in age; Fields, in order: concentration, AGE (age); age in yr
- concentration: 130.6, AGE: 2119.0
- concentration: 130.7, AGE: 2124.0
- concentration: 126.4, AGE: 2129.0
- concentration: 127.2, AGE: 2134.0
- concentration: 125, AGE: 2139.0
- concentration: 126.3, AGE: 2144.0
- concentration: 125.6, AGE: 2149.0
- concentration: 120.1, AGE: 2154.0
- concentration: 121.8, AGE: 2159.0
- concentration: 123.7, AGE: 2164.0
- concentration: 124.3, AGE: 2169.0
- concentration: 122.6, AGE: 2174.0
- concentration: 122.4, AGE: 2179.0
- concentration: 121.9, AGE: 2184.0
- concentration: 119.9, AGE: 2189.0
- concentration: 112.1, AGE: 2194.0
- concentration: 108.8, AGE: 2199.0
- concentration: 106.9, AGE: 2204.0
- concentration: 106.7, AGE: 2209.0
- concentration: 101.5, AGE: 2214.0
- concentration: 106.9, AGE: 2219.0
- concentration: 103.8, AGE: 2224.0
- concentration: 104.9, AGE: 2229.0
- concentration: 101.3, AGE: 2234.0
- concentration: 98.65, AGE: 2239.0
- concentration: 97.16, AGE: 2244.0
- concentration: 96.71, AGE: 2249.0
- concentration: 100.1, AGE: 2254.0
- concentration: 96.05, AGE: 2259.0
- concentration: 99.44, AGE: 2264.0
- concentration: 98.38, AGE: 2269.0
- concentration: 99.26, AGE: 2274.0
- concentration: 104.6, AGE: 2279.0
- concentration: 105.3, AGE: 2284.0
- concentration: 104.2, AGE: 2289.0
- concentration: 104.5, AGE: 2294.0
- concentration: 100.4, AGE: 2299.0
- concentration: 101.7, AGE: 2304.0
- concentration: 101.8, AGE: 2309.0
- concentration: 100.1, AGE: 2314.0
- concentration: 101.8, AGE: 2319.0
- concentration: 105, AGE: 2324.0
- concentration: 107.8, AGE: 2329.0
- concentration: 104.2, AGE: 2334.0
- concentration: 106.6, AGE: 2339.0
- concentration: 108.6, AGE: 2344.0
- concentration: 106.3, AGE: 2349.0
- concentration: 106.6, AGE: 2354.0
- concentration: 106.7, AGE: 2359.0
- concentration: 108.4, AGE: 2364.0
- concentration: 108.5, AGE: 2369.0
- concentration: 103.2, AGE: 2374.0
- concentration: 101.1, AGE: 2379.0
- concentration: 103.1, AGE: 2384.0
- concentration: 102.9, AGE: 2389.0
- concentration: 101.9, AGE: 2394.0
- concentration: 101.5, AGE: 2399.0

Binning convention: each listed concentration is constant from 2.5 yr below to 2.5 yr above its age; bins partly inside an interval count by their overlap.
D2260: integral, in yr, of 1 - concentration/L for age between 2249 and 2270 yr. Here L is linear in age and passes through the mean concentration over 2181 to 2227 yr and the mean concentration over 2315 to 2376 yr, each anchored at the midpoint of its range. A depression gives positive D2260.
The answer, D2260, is 2.0 yr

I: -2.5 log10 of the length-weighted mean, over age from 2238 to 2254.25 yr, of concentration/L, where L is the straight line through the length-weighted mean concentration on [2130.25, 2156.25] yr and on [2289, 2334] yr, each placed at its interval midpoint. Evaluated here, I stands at 0.14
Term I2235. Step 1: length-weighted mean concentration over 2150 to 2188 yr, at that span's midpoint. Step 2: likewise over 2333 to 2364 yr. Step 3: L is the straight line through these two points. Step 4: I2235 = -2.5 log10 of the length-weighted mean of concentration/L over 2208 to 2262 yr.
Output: 0.16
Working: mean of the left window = 122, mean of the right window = 107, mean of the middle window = 101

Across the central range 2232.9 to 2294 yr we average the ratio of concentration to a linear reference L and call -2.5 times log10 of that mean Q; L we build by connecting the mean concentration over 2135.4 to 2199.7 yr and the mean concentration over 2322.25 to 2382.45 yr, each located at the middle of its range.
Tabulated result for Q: 0.13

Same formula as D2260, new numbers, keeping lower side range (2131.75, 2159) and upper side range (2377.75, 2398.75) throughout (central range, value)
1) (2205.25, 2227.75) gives 2.51 yr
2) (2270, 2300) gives 2.35 yr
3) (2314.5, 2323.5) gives 0.54 yr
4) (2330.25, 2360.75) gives -0.11 yr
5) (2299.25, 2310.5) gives 0.86 yr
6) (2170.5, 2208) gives 1.36 yr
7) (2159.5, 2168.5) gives -0.04 yr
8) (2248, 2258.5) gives 1.51 yr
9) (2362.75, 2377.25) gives -0.33 yr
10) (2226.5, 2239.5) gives 1.61 yr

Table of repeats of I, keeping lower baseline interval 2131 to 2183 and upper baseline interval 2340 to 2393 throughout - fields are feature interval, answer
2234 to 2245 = 0.18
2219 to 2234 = 0.13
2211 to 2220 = 0.14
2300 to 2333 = 0.07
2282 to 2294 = 0.08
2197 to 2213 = 0.12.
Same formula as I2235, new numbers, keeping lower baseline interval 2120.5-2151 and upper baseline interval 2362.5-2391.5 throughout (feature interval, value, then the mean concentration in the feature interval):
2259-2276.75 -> 0.16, 98.7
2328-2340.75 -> 0.02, 106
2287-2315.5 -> 0.10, 102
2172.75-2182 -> 0.01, 122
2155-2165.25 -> 0.02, 122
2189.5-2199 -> 0.08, 113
